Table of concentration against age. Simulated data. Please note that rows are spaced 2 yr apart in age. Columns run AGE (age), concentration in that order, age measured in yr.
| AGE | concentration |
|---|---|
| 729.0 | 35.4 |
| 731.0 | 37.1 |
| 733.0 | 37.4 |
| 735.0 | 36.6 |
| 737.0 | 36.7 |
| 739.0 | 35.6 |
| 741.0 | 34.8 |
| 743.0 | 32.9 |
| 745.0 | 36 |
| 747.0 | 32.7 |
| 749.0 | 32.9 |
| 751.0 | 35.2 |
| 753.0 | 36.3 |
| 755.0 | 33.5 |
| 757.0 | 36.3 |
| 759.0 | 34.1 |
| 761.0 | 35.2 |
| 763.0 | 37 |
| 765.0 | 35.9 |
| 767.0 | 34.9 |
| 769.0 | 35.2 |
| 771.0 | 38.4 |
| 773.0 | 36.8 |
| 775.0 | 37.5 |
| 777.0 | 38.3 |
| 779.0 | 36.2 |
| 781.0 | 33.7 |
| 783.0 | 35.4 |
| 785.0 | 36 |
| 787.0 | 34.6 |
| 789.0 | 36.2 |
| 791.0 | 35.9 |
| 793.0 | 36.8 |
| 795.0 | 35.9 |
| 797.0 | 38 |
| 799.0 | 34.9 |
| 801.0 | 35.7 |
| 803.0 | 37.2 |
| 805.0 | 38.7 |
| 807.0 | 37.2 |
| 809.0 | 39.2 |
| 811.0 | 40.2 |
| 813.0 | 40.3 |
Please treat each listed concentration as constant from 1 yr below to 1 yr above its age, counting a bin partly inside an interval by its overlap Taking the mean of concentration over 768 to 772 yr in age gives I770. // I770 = 36.8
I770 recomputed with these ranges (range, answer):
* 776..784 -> 35.9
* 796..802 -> 36.2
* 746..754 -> 34.3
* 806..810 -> 38.2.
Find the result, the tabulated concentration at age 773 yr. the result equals 36.8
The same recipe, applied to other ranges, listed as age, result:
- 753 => 36.3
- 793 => 36.8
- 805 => 38.7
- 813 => 40.3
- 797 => 38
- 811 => 40.2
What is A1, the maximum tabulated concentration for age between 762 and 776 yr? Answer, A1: 38.4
